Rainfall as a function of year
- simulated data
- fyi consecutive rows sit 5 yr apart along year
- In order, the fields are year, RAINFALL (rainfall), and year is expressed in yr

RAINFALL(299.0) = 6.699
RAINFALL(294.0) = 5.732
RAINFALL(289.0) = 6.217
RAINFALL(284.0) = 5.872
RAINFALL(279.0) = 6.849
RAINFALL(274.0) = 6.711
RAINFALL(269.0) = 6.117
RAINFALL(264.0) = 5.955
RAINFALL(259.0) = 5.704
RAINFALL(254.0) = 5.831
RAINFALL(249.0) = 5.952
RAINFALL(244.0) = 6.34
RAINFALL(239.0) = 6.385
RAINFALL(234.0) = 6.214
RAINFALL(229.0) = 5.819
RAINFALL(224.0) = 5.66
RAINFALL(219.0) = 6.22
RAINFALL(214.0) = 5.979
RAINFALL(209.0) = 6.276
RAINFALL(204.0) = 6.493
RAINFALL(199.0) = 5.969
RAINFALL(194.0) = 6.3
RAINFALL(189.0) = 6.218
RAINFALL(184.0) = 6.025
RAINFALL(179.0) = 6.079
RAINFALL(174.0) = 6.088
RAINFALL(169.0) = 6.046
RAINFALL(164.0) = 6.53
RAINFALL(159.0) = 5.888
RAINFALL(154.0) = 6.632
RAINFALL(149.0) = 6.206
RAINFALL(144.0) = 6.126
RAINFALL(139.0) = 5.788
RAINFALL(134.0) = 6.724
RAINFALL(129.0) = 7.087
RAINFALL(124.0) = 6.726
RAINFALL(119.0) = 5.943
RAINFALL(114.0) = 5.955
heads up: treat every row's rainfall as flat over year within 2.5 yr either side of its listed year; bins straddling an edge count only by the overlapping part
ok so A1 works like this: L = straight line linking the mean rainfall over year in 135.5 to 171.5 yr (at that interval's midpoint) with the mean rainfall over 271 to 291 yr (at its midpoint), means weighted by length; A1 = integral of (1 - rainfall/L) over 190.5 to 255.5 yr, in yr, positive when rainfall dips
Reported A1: 2.0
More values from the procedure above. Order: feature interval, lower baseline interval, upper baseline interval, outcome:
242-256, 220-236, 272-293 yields 0.1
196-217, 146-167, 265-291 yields 0.4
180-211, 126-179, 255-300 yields 0.3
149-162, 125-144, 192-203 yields 0.3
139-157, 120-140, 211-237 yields 0.7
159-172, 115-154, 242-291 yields 0.2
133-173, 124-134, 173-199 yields 2.2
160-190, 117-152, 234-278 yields 0.8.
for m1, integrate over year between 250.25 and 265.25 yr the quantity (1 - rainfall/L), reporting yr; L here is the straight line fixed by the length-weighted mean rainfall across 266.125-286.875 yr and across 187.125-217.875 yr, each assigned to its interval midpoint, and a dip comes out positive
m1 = 1.19 yr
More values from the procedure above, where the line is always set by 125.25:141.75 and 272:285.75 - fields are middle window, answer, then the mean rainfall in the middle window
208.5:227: 1.47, 6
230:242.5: 0.52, 6.25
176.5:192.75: 1.01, 6.12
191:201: 0.58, 6.15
